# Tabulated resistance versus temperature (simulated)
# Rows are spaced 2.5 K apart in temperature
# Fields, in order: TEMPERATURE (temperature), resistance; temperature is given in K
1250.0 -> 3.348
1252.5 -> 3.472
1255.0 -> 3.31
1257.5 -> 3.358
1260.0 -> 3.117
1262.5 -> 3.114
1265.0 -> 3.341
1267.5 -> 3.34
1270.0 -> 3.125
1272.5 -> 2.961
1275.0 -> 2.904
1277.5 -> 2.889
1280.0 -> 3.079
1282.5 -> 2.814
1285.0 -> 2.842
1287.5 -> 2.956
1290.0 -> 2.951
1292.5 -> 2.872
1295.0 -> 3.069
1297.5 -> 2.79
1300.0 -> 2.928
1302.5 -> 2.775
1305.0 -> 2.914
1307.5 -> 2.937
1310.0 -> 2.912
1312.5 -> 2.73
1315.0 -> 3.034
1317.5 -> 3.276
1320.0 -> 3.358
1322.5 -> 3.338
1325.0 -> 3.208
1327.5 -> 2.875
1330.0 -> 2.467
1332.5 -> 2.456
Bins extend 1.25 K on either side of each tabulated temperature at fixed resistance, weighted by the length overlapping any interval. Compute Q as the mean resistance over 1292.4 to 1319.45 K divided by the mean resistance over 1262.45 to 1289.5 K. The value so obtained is 0.97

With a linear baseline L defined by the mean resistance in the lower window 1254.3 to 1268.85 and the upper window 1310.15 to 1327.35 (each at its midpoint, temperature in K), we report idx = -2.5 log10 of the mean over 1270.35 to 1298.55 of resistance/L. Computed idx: 0.10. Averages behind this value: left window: 3.26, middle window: 2.93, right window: 3.12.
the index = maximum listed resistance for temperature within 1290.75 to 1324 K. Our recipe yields 3.358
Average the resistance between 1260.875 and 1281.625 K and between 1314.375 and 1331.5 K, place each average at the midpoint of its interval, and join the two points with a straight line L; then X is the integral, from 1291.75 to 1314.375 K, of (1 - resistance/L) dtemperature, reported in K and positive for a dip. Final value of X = 1.4 K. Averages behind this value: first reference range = 3.09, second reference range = 3.07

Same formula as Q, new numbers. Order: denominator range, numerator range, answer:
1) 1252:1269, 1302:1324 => 0.93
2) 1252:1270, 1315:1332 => 0.93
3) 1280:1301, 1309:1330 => 1.05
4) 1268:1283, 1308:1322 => 1.03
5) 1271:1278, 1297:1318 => 0.99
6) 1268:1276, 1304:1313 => 0.95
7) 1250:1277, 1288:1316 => 0.91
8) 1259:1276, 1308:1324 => 0.99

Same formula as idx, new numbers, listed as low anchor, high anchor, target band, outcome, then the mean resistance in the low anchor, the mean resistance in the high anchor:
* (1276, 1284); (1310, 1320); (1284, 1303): 0.02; 2.92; 3.04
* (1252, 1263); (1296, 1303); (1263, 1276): 0.00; 3.27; 2.85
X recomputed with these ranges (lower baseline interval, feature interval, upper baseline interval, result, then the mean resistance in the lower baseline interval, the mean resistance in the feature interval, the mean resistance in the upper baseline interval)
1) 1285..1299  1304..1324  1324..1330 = -1.0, 2.92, 3.07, 2.91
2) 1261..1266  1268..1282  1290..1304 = 0.5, 3.22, 3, 2.89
